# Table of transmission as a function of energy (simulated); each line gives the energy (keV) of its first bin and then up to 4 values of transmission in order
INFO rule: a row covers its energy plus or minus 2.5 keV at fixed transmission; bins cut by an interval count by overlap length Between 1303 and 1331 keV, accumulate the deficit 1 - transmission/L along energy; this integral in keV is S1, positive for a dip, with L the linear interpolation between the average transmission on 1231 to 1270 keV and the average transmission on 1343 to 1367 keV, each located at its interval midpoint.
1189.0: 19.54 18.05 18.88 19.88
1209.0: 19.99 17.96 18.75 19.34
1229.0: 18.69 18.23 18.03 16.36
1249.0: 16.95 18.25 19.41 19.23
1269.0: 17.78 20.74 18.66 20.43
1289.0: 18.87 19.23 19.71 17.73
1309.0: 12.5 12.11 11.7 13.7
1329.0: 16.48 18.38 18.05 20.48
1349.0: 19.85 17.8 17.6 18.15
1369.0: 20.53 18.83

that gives 7.1 keV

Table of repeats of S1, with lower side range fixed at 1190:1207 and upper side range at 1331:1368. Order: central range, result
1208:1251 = 1.7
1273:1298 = -0.9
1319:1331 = 2.8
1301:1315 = 3.2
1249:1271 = 0.4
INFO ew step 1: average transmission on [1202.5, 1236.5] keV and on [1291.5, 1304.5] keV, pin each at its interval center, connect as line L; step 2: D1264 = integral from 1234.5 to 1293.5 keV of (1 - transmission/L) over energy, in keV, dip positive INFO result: 1.24 keV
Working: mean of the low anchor 19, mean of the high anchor 19.1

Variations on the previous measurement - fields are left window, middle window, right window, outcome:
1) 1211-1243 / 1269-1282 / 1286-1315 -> -1.4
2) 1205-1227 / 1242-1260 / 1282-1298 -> 1.5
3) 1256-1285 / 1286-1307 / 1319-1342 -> -0.9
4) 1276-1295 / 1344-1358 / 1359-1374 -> 0.0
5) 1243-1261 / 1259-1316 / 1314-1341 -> -4.7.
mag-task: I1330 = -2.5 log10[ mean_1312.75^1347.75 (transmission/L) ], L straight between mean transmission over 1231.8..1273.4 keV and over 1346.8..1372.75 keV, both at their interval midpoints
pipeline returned 0.16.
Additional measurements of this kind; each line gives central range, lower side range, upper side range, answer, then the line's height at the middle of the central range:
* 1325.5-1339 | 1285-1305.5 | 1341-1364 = 0.10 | 18.9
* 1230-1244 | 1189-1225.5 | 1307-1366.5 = 0.03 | 18.4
